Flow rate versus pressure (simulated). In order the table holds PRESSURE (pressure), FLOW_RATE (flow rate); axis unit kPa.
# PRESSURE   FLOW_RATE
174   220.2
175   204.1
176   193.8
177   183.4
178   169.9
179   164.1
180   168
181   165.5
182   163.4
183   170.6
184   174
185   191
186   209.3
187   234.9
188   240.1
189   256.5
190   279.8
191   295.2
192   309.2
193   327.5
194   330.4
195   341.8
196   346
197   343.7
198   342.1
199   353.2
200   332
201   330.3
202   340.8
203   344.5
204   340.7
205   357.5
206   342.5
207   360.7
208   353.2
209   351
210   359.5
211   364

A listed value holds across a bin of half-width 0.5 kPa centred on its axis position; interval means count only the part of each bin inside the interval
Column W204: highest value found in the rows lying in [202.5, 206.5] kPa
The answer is 357.5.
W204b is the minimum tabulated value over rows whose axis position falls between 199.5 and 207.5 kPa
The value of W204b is 330.3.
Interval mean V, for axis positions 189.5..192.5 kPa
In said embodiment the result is 295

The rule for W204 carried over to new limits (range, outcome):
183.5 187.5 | 234.9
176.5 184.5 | 183.4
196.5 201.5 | 353.2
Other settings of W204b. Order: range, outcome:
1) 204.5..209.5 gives 342.5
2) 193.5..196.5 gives 330.4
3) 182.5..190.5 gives 170.6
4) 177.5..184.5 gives 163.4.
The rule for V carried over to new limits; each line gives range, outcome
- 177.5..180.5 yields 167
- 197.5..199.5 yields 348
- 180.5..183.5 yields 166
